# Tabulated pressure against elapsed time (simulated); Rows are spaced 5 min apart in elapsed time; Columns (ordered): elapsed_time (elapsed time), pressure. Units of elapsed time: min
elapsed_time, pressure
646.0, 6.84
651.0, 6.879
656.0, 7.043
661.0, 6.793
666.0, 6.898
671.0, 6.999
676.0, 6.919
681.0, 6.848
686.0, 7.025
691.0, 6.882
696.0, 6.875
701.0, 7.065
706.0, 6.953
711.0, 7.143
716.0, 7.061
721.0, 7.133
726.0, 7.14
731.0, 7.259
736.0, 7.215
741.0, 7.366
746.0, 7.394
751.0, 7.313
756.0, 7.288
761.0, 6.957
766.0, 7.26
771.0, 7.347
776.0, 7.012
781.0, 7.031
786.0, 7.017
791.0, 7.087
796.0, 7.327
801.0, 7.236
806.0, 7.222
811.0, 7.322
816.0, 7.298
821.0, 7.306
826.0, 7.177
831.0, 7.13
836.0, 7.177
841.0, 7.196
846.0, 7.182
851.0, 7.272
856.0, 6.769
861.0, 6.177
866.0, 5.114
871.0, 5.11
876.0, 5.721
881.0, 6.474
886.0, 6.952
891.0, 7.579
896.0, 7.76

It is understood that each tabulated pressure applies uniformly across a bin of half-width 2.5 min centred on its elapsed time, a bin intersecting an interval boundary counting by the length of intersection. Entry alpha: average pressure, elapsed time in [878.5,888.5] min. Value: 6.71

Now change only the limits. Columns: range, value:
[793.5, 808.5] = 7.26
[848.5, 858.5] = 7.02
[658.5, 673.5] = 6.9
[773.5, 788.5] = 7.02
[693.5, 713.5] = 7.01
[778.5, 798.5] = 7.12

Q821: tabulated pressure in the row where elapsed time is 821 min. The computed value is 7.306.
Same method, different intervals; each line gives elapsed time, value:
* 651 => 6.879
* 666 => 6.898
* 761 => 6.957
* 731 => 7.259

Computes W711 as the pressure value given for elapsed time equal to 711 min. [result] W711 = 7.143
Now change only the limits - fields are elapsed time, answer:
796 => 7.327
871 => 5.11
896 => 7.76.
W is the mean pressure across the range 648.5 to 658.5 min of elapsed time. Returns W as 6.96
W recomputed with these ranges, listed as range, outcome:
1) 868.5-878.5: 5.42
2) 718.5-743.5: 7.22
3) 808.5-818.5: 7.31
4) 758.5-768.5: 7.11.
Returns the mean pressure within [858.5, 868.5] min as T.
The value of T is 5.65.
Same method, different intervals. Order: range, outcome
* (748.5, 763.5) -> 7.19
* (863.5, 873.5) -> 5.11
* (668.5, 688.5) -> 6.95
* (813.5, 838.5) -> 7.22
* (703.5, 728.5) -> 7.09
